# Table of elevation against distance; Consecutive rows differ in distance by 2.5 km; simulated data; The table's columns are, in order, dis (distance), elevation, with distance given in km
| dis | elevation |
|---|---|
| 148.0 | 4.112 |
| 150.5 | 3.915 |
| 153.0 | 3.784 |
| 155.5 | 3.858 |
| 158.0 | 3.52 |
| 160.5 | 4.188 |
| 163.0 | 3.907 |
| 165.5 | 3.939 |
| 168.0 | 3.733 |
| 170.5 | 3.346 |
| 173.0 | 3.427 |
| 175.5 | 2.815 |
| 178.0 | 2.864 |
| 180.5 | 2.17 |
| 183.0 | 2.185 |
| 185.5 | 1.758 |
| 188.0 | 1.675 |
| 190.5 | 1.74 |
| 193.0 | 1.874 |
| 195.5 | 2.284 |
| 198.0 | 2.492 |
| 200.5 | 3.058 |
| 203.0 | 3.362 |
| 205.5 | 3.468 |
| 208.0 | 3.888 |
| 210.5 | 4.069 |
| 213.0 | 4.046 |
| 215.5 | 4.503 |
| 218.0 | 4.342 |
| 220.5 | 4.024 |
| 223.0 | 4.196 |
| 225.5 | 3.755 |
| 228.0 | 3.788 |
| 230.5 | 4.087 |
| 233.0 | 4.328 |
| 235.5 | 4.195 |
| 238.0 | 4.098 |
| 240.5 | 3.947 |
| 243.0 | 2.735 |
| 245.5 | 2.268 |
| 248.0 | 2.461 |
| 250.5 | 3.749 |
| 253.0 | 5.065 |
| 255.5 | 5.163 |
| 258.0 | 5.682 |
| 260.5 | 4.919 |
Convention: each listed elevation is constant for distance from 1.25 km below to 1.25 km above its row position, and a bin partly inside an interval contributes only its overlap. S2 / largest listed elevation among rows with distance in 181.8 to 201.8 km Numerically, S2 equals 3.058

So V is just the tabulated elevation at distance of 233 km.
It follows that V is 4.328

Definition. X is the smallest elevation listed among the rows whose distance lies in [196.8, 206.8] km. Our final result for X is 2.492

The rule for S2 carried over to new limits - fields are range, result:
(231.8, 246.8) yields 4.328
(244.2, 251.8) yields 3.749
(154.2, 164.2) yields 4.188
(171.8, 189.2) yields 3.427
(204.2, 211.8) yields 4.069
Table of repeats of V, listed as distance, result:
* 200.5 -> 3.058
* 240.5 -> 3.947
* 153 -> 3.784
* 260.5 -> 4.919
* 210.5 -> 4.069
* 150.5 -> 3.915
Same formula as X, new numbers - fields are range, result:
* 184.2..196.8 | 1.675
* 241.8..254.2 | 2.268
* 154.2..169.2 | 3.52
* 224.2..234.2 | 3.755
